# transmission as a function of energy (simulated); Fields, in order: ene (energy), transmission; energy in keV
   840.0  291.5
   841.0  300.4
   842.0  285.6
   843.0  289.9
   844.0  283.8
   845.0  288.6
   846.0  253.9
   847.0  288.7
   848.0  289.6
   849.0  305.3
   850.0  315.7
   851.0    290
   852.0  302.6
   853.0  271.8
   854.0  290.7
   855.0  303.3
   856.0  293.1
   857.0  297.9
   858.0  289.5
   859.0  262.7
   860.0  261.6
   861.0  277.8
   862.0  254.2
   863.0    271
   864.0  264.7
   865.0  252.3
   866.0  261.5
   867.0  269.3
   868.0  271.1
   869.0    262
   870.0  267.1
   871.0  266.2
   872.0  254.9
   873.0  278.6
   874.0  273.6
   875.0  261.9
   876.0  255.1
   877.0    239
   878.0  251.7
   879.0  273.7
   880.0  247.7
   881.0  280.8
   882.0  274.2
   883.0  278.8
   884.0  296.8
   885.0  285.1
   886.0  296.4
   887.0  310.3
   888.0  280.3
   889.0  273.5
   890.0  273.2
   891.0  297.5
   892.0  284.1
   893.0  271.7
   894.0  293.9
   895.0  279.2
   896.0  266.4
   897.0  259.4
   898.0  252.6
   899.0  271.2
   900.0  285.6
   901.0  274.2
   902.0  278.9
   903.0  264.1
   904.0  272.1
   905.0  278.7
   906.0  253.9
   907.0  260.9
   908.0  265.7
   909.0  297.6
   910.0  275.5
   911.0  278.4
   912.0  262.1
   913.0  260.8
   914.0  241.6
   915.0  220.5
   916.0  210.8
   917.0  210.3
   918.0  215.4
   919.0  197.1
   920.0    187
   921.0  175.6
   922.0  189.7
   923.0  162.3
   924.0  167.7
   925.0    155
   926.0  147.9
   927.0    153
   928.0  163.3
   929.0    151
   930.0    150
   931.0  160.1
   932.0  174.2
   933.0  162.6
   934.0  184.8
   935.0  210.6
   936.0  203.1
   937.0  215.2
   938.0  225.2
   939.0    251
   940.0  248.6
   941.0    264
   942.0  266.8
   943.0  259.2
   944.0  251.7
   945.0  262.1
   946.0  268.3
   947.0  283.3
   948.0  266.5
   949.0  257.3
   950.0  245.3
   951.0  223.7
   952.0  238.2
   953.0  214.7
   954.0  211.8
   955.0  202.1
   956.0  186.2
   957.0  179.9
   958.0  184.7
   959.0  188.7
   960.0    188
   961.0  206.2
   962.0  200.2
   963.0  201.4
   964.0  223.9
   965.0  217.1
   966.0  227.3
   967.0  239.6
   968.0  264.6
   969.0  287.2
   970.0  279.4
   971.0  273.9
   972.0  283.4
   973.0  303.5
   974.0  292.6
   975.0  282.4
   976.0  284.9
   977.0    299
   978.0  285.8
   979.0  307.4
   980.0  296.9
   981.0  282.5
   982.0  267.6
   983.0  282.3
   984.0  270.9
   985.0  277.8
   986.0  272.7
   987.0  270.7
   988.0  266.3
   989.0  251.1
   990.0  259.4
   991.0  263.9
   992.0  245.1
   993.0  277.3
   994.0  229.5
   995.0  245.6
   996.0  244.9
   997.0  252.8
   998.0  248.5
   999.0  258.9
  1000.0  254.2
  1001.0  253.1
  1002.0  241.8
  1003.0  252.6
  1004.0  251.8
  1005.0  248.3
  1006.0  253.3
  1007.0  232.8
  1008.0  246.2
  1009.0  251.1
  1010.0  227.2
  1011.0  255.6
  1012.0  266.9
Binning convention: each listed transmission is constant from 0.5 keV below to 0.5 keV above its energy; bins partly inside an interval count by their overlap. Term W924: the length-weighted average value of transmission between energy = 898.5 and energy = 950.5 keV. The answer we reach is 228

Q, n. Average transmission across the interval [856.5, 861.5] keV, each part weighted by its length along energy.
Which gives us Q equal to 278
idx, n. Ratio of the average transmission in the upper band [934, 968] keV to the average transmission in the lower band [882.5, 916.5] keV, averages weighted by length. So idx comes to 0.84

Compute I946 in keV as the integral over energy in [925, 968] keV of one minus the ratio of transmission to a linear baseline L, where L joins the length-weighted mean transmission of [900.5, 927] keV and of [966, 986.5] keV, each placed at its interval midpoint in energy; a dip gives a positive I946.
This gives 7.2 keV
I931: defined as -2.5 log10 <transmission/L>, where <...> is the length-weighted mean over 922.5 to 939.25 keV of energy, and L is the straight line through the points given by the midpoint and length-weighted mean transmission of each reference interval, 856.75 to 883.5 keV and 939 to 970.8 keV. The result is 0.34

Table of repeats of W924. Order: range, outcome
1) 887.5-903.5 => 275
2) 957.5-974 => 237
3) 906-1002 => 236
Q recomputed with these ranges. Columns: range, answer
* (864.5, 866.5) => 257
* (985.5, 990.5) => 264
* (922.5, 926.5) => 158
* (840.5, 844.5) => 290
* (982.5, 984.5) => 277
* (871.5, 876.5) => 265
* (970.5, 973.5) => 287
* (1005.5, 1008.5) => 244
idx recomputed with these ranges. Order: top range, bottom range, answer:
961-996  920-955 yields 1.26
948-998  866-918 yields 0.93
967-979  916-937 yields 1.60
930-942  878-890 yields 0.75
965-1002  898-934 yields 1.22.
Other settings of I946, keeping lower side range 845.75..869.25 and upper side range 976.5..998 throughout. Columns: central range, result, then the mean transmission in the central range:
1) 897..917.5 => 1.1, 261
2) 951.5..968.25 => 3.8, 209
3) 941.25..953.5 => 0.8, 253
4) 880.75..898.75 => -0.2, 281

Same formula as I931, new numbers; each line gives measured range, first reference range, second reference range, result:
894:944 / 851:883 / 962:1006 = 0.179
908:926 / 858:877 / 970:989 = 0.245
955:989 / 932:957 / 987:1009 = -0.047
